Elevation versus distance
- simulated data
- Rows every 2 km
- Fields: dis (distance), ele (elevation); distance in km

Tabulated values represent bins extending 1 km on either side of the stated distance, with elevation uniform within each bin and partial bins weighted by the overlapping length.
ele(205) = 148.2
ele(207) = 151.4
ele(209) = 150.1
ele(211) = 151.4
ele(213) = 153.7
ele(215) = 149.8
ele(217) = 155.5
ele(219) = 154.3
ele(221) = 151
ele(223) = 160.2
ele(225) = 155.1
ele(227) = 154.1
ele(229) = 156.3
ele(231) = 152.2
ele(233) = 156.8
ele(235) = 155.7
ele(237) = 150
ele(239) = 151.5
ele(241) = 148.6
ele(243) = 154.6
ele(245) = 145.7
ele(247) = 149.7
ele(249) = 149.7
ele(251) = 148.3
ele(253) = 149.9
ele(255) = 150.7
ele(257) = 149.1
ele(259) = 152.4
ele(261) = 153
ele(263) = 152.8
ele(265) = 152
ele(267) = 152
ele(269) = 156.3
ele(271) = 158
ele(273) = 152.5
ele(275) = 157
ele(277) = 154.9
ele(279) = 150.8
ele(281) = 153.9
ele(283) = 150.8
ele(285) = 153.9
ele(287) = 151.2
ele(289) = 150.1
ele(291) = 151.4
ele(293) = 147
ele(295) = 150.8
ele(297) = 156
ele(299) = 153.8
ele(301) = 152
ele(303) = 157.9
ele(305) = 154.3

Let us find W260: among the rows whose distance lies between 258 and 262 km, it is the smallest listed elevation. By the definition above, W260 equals 152.4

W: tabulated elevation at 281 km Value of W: 153.9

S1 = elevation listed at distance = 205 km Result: 148.2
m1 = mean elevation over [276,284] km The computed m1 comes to 153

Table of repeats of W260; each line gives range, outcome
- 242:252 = 145.7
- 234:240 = 150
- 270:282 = 150.8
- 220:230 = 151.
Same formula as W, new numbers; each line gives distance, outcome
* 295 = 150.8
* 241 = 148.6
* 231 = 152.2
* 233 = 156.8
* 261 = 153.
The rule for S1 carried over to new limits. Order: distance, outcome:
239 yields 151.5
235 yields 155.7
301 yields 152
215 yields 149.8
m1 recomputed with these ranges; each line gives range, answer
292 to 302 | 152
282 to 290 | 152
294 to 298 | 153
